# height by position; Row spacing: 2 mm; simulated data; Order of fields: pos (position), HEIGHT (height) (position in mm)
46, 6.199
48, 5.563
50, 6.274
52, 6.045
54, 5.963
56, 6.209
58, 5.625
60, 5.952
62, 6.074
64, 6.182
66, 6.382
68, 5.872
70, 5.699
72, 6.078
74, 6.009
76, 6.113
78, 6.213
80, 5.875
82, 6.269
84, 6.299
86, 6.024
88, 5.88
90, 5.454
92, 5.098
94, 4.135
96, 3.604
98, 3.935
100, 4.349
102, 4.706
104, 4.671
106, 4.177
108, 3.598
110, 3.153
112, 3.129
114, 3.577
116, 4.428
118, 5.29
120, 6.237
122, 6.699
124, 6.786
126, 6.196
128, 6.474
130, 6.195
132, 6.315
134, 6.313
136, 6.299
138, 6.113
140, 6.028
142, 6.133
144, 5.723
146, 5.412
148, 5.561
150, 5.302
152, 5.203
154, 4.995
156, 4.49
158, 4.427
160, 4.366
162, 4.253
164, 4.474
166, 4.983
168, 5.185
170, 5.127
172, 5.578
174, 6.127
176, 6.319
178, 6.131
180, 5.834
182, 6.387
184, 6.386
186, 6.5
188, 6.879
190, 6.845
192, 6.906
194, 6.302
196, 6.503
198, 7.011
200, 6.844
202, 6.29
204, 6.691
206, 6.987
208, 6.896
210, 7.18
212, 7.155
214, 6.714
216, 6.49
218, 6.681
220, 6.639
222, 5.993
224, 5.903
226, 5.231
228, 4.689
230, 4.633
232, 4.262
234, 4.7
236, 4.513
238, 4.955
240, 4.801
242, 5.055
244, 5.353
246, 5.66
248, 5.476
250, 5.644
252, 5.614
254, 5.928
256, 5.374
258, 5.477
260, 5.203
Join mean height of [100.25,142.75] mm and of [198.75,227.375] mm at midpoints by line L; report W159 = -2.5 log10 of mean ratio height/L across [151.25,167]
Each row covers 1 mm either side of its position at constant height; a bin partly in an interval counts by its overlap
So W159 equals 0.25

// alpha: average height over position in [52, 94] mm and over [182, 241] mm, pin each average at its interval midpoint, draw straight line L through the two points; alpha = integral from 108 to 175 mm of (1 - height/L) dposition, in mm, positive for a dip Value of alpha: 7.8 mm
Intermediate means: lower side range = 5.92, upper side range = 6.13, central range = 5.32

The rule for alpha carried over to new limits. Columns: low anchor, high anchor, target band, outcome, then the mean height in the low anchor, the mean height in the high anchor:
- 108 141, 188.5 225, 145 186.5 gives 5.0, 5.52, 6.67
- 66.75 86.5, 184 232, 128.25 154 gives 1.4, 6.05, 6.39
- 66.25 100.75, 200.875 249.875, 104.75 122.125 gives 3.7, 5.49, 5.79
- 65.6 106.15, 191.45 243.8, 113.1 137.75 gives -1.5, 5.38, 5.98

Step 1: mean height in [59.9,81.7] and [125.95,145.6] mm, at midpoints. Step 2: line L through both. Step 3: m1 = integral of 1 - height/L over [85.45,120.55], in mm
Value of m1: 9.3 mm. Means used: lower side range 6.05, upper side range 6.15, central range 4.48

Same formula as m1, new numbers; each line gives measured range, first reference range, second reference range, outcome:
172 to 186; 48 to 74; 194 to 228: 0.50 mm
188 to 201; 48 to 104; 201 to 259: -2.31 mm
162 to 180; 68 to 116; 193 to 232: 1.26 mm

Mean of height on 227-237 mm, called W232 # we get 4.56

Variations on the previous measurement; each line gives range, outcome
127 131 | 6.33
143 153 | 5.44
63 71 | 6.03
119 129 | 6.48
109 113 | 3.14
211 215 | 6.93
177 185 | 6.18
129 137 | 6.28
